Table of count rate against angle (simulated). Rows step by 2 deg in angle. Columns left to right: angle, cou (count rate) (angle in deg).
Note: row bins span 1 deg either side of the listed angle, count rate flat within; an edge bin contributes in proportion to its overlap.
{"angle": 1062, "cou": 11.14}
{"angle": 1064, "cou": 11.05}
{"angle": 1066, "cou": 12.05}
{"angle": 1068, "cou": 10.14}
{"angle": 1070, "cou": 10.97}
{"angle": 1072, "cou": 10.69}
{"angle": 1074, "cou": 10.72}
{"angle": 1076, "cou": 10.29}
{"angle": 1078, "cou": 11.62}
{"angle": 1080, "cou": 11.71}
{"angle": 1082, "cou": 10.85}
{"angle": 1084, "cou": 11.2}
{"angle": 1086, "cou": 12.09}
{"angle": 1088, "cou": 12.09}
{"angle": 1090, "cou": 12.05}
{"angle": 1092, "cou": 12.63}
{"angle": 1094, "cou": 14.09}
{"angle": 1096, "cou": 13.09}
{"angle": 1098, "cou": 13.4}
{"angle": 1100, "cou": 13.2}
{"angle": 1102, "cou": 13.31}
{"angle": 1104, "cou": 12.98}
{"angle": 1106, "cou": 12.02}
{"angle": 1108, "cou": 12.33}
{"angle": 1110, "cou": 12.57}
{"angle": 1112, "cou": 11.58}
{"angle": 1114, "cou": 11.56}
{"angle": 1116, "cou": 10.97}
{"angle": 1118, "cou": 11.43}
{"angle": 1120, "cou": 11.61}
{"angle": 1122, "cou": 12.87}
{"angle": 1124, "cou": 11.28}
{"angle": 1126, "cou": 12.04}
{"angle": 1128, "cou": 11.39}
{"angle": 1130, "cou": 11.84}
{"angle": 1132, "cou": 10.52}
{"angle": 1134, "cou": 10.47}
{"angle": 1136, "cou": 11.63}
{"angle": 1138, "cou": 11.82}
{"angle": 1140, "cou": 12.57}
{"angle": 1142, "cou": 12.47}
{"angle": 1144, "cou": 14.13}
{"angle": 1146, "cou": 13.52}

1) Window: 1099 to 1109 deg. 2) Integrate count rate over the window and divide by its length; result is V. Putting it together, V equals 12.8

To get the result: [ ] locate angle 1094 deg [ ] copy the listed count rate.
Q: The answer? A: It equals 14.09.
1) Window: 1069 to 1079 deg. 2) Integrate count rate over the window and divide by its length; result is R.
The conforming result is 10.9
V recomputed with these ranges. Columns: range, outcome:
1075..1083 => 11.1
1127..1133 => 11.2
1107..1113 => 12.2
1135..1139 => 11.7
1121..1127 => 12.1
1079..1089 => 11.6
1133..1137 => 11.1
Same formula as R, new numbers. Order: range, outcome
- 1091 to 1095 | 13.4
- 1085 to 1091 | 12.1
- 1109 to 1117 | 11.7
